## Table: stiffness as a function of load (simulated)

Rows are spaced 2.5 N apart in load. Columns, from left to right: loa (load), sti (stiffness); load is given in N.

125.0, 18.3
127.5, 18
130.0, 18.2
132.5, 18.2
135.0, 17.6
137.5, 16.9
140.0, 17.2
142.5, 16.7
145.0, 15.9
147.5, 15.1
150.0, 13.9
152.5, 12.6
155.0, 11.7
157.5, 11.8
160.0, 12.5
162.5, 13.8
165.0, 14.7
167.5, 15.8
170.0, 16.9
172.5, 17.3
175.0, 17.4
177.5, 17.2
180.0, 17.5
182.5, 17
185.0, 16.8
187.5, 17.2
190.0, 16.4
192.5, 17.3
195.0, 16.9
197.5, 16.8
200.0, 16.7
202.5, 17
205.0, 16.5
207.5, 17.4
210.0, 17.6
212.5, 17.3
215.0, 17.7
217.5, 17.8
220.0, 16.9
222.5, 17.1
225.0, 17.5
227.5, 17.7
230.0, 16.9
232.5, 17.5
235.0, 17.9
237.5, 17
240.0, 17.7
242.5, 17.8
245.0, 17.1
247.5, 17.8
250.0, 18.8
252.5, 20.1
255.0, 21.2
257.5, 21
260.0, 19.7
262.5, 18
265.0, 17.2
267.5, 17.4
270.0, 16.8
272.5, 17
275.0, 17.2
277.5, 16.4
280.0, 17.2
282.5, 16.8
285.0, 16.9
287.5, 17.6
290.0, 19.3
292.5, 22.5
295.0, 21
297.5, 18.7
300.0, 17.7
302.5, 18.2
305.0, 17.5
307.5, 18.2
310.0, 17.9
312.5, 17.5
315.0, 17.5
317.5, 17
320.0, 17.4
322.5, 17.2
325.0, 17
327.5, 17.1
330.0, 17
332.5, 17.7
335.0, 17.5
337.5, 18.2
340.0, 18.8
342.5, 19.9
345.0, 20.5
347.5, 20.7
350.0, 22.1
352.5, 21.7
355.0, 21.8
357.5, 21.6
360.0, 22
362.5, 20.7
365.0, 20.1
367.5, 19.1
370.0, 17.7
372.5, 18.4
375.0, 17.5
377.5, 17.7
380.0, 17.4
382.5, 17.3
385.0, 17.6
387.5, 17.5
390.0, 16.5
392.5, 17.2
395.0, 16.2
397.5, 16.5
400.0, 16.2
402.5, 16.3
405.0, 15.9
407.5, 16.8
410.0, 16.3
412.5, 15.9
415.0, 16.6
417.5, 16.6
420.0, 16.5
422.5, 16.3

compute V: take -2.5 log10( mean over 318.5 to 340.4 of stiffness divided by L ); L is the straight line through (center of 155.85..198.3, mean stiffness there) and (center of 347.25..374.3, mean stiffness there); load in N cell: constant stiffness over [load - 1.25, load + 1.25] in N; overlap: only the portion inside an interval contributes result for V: 0.13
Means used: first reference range 16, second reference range 20.5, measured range 17.5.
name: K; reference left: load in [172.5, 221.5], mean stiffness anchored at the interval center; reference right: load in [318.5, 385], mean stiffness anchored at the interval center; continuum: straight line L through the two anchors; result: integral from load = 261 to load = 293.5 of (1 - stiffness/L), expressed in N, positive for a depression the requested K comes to 0.7 N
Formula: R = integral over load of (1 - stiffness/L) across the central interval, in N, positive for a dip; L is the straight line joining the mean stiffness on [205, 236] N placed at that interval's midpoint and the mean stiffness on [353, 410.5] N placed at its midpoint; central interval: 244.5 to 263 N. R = -1.9 N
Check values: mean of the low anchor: 17.4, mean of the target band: 19.3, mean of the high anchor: 18.1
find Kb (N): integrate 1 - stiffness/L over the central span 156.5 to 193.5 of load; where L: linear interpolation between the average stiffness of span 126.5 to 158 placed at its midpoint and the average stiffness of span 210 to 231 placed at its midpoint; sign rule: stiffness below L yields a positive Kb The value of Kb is 1.0 N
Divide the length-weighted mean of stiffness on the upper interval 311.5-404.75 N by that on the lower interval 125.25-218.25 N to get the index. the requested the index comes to 1.12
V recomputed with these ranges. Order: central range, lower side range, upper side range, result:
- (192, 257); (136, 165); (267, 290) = -0.11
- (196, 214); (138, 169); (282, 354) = -0.09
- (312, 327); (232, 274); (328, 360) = 0.13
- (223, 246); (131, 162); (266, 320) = -0.04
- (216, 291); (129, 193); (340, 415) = -0.05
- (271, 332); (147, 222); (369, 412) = -0.08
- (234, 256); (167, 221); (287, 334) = -0.05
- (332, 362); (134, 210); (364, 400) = -0.17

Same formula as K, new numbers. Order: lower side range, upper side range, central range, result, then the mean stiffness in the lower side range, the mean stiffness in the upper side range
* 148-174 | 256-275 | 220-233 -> -0.50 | 14.2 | 18.1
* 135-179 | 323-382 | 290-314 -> -0.88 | 15.2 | 19.2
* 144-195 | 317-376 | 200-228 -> -1.51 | 15.5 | 19.1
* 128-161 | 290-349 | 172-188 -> -1.24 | 15.3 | 18.4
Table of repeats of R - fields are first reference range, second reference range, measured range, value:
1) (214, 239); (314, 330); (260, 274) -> -0.15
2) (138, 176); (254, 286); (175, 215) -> -2.93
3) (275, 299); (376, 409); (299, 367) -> -4.63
